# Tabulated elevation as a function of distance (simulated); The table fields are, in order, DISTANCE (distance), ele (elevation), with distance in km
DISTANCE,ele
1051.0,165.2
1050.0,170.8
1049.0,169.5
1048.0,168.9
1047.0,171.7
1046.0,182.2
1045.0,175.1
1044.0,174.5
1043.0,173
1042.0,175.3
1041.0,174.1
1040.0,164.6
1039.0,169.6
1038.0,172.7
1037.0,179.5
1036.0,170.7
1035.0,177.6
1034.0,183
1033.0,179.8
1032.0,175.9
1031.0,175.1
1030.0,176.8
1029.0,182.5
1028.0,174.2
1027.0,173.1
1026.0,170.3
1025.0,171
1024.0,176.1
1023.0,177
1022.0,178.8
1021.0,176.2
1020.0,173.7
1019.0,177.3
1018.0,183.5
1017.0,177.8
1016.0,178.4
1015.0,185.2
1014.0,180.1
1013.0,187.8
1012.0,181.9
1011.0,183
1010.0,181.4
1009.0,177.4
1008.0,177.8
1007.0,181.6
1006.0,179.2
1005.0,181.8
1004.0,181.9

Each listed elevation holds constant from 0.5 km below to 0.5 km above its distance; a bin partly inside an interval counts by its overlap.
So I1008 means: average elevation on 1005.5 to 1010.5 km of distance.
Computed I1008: 179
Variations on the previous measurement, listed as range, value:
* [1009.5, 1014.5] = 183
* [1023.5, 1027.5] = 173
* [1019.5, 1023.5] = 176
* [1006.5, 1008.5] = 180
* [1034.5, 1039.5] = 174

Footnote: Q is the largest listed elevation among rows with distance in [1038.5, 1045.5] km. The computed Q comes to 175.3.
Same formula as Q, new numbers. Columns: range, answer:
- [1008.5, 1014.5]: 187.8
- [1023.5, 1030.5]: 182.5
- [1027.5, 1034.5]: 183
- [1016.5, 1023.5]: 183.5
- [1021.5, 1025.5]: 178.8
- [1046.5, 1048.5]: 171.7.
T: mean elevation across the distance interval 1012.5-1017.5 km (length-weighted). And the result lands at 182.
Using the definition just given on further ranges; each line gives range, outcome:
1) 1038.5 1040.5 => 167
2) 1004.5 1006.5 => 180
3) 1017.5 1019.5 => 180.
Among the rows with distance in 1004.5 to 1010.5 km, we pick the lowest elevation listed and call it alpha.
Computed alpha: 177.4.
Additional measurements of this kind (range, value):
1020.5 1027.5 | 170.3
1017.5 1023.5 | 173.7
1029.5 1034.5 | 175.1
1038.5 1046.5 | 164.6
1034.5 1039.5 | 169.6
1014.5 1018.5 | 177.8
